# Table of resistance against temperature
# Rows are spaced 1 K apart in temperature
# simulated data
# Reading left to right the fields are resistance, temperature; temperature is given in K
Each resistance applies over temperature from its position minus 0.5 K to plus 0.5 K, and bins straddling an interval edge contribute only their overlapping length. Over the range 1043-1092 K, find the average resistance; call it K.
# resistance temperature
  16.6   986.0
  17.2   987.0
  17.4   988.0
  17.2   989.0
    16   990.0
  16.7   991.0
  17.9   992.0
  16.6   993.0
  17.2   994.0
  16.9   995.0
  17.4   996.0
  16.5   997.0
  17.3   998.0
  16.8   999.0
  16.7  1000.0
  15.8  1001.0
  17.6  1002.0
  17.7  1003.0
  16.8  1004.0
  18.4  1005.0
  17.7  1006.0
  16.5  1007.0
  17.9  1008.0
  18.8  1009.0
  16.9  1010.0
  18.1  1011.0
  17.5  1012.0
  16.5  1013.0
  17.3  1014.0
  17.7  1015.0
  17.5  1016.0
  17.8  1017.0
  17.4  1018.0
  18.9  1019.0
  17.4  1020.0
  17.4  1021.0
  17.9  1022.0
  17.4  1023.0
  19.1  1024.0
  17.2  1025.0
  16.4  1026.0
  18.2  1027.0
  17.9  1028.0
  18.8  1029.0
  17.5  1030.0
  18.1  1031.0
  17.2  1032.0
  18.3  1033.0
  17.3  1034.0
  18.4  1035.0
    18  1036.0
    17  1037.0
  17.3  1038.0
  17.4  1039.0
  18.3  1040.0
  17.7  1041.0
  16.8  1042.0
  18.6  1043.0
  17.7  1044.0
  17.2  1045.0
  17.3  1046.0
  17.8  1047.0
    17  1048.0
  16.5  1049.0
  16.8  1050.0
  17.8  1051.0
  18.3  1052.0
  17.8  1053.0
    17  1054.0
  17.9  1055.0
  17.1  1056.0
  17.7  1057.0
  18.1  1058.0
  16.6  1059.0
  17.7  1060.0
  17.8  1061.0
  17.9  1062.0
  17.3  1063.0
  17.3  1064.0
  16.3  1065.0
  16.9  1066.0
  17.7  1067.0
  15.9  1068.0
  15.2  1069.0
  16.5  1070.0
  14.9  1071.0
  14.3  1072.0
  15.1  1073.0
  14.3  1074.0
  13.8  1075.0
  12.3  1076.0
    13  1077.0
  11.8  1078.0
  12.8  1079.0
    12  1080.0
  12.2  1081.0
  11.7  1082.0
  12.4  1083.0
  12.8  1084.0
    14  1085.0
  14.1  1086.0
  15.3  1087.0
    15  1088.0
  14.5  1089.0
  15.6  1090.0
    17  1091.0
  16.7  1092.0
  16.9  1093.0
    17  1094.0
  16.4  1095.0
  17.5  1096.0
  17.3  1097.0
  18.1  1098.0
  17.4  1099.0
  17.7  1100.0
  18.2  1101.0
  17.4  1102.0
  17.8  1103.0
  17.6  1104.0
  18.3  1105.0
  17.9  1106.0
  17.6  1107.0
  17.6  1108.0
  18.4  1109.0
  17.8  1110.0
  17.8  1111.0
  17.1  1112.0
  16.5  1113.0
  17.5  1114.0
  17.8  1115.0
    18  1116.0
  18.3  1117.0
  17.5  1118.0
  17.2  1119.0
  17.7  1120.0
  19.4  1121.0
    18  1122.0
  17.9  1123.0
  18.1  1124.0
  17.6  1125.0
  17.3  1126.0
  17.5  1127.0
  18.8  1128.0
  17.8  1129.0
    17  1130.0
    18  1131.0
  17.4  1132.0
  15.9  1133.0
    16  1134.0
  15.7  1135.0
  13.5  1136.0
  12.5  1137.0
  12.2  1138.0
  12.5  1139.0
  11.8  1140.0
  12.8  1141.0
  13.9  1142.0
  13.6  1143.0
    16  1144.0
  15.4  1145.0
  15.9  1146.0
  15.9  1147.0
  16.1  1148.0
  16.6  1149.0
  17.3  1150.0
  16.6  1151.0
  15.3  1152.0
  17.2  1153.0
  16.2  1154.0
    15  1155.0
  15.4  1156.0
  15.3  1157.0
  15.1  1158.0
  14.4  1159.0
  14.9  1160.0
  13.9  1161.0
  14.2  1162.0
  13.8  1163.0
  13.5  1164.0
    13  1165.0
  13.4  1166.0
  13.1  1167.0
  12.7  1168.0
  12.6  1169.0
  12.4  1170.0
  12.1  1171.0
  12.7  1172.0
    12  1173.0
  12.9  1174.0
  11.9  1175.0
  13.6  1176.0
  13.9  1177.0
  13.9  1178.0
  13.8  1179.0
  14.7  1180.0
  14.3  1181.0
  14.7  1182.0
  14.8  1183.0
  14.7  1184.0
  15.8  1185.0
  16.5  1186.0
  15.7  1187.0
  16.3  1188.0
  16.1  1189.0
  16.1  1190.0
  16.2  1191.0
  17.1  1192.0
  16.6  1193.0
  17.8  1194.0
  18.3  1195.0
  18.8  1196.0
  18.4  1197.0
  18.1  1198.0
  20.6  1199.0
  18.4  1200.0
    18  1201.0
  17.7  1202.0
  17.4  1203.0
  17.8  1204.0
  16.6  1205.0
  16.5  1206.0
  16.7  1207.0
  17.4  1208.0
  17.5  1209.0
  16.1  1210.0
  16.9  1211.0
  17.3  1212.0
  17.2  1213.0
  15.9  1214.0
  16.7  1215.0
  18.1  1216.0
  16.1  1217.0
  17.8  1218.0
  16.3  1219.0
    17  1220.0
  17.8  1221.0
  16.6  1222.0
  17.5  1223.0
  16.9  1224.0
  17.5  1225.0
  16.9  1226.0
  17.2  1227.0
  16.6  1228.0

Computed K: 15.7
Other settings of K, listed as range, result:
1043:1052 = 17.4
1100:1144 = 16.7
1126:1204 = 15.3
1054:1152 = 16.2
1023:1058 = 17.6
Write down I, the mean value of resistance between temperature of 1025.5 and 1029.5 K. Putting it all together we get 17.8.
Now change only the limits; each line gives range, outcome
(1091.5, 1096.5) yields 16.9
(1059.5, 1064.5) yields 17.6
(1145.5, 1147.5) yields 15.9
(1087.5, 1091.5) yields 15.5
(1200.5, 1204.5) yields 17.7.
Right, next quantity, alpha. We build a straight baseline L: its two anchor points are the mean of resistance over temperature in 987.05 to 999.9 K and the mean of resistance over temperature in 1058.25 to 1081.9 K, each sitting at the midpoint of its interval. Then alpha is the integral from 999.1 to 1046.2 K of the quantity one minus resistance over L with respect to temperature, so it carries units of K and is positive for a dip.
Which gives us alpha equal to -3.8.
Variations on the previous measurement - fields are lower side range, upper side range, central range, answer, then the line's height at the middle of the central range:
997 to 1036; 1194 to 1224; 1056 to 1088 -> 4.52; 17.5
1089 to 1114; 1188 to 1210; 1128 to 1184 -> 9.26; 17.4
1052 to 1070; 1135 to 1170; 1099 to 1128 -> -4.02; 15.6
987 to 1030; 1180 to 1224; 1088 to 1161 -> 2.61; 17.1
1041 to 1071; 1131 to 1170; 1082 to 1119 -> -1.72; 16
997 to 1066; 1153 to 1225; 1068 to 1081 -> 2.43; 17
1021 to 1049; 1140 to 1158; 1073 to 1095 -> 3.38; 16.7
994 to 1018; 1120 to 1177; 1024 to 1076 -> -1.54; 16.6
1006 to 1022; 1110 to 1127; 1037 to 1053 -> 0.12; 17.6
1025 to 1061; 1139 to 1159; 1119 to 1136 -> -1.79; 15.7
